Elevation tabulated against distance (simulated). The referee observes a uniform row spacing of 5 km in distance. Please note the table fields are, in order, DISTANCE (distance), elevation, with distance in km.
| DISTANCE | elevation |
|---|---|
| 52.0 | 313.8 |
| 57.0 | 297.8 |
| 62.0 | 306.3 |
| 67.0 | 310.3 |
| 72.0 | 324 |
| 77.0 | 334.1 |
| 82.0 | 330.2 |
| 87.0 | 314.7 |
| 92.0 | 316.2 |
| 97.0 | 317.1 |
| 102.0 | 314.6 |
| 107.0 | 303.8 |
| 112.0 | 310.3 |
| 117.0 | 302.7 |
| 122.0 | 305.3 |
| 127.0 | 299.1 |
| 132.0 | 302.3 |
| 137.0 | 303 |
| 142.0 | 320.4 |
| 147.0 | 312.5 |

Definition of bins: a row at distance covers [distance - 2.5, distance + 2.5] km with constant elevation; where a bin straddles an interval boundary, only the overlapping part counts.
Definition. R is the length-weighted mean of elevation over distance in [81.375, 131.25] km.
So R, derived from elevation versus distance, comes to 310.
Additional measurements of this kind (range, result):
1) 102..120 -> 307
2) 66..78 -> 323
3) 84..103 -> 316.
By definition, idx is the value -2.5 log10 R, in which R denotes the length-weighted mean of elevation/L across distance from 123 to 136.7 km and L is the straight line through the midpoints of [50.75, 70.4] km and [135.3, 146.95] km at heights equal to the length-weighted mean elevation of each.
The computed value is 0.04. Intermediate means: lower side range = 307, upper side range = 312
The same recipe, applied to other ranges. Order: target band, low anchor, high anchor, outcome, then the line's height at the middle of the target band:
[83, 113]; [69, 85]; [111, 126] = 0.009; 317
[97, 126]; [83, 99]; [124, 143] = 0.013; 311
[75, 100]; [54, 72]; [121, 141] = -0.055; 306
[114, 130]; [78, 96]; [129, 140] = 0.019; 308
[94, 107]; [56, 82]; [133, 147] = 0.002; 314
